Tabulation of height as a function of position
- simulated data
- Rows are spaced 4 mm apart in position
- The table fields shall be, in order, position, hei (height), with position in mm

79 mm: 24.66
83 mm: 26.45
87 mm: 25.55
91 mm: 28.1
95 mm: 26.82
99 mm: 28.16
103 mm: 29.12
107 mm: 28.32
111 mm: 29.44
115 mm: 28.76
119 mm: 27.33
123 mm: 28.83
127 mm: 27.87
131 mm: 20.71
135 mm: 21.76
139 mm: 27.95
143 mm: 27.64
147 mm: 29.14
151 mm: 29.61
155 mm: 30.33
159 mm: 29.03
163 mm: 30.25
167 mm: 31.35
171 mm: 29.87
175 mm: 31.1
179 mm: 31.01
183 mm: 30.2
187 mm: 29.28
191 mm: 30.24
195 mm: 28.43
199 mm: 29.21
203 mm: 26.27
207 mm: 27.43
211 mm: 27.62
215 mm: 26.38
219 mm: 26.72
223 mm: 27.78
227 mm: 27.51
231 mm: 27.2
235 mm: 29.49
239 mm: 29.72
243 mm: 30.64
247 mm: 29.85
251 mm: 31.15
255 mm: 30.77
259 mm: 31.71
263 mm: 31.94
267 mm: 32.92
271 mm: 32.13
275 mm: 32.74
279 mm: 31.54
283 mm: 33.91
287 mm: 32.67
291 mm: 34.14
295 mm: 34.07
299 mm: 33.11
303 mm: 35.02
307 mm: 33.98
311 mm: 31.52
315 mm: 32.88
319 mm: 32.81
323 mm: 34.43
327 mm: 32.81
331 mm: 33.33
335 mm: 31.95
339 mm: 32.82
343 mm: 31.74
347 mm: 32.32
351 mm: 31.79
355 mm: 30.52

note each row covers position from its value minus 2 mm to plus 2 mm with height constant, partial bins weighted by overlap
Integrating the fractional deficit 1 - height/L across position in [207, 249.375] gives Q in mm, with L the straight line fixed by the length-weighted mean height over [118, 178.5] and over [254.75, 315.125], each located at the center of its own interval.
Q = 3.69 mm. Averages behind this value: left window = 28.3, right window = 32.9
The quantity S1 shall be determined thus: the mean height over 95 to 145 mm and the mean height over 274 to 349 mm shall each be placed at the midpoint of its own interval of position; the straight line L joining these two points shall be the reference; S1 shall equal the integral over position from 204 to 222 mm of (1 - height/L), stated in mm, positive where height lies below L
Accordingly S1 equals 1.8 mm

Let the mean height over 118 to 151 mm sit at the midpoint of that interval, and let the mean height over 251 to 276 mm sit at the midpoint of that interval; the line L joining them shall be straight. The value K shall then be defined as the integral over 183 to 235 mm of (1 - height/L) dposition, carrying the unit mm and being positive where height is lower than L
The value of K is 2.89 mm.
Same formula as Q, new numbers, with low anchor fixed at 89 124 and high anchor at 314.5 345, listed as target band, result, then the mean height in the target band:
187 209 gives 1.3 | 28.4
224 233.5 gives 1.0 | 27.5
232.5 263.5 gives 0.6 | 30.5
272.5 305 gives -1.4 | 33.4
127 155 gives 2.4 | 26.6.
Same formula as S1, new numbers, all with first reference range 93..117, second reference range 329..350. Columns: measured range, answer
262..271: -0.4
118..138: 2.4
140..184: -0.8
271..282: -0.3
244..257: 0.1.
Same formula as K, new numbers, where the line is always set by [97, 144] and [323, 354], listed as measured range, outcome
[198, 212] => 0.8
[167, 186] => -1.4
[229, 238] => 0.4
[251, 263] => -0.3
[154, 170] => -1.2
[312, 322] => -0.3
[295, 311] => -1.1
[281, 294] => -1.0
